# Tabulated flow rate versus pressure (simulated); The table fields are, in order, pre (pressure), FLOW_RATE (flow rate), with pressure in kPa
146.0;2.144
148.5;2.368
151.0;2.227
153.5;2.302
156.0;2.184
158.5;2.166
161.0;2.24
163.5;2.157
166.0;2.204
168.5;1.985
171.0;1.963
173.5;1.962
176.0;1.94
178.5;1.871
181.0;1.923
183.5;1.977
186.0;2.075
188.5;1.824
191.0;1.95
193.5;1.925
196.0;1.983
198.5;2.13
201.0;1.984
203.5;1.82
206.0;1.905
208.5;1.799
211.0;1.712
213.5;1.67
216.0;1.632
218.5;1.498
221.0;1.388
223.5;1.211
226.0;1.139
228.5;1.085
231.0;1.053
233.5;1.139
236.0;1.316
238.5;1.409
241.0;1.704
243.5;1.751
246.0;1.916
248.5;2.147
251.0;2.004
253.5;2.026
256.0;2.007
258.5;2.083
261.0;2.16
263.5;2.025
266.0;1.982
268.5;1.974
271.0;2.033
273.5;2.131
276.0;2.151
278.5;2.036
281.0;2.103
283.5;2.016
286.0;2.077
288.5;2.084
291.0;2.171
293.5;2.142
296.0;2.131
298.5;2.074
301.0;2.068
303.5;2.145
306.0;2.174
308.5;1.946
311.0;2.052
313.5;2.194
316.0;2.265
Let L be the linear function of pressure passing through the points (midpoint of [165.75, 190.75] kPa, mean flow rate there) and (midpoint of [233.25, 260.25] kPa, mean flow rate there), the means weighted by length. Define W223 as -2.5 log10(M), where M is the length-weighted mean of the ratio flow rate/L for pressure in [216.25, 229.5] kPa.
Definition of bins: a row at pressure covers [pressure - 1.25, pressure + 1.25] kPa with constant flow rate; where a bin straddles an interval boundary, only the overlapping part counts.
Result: 0.39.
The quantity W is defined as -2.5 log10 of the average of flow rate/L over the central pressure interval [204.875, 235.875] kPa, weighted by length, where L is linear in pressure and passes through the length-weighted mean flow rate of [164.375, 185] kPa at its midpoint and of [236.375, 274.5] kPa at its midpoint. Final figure 0.34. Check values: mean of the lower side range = 1.98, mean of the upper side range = 1.94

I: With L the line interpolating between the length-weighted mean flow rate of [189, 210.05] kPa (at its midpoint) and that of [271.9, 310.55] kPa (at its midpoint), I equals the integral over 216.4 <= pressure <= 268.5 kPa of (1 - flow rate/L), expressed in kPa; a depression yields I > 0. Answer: 9.13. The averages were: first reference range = 1.93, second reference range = 2.1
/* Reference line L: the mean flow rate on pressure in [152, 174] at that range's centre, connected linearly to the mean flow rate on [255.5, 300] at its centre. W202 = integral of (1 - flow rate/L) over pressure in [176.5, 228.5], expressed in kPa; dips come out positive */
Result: 8.8 kPa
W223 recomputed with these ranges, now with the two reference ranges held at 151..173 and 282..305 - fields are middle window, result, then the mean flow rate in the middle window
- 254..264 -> 0.02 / 2.07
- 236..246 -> 0.29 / 1.62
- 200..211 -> 0.15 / 1.86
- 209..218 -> 0.27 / 1.67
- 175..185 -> 0.11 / 1.93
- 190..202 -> 0.07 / 2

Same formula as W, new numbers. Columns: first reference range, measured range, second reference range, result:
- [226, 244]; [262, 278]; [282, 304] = -0.15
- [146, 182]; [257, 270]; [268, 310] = 0.03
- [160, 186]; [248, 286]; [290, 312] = 0.01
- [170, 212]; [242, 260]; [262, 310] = 0.02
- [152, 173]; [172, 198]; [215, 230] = -0.07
